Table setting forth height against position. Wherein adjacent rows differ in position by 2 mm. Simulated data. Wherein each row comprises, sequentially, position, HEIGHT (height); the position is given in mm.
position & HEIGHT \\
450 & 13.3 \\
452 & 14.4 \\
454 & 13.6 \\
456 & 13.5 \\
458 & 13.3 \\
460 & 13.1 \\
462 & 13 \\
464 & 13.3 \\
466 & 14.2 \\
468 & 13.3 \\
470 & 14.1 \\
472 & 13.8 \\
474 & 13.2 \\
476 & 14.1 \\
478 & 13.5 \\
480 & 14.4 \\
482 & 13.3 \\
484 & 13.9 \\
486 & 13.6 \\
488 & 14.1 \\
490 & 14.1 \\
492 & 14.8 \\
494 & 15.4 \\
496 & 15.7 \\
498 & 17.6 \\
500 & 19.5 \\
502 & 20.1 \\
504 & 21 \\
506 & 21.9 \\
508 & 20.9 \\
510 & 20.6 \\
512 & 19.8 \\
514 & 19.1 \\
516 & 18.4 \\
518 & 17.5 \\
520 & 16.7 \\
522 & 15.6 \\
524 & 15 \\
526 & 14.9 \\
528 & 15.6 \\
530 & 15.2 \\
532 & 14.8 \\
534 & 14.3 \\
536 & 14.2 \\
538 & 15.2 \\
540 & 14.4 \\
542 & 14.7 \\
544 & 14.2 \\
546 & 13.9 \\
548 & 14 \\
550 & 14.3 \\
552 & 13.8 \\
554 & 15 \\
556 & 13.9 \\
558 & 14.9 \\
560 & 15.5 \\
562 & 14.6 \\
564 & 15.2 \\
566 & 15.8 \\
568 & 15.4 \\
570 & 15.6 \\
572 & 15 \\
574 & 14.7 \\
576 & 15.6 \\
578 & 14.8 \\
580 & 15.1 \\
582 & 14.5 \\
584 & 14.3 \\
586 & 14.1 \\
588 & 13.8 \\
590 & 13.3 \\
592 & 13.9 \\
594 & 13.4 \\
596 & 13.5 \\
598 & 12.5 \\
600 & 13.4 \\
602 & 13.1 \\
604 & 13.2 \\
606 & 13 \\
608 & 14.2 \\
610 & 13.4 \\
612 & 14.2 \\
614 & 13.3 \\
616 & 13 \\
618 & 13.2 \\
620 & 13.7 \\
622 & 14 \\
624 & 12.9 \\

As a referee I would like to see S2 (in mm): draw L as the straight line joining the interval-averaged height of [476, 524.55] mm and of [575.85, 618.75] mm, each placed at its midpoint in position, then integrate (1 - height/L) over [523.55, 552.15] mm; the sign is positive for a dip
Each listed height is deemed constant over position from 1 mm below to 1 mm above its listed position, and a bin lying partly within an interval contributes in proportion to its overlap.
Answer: 2.0 mm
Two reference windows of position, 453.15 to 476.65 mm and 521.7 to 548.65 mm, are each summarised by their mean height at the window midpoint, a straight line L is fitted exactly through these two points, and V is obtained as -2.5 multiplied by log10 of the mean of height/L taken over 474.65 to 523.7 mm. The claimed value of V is -0.19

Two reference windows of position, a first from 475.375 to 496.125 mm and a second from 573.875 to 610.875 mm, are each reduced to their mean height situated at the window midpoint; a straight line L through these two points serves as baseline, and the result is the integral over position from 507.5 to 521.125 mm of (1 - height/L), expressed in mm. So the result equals -4.62 mm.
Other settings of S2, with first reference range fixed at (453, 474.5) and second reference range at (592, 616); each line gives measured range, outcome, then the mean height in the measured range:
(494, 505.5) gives -4.4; 18.6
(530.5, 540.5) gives -0.9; 14.6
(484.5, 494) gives -0.6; 14.3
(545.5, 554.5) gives -0.5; 14.2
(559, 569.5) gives -1.5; 15.3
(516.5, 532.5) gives -2.8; 15.8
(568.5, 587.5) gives -2.0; 14.8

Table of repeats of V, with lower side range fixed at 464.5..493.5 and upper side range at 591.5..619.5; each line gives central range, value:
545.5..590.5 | -0.09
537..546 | -0.07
